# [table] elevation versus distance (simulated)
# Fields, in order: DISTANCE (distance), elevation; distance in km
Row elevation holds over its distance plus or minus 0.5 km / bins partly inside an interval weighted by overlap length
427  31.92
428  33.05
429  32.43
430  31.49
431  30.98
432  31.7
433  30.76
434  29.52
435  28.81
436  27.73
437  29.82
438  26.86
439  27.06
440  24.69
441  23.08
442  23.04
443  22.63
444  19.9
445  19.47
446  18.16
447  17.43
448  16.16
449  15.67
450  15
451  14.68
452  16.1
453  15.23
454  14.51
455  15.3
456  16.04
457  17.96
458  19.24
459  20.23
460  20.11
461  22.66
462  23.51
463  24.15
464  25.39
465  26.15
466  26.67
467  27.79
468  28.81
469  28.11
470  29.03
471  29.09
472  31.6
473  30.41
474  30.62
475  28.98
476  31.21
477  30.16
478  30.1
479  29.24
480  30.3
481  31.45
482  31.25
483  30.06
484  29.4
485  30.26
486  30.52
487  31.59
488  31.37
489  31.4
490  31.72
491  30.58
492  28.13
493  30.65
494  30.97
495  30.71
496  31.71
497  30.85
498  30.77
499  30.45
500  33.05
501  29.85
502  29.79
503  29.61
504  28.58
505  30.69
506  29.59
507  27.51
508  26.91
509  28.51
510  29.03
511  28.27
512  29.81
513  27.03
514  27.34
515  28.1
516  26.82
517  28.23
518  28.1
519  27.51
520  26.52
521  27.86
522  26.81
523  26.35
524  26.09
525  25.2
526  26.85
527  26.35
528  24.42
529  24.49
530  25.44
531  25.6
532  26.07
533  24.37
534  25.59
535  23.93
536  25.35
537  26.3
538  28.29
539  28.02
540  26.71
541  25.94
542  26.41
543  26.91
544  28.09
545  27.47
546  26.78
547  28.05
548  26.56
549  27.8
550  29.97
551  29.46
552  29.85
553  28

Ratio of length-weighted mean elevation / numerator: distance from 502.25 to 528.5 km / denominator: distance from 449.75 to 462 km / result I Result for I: 1.57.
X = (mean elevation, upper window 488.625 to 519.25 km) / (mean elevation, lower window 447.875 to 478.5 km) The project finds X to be 1.26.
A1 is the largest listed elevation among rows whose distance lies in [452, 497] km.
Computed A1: 31.72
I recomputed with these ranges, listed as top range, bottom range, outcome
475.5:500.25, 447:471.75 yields 1.45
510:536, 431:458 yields 1.23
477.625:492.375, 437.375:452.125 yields 1.51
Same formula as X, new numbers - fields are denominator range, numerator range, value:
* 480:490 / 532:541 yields 0.85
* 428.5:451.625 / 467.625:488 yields 1.25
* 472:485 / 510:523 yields 0.91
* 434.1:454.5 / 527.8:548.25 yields 1.25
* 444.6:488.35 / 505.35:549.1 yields 1.10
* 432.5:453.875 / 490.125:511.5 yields 1.37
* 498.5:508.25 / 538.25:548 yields 0.92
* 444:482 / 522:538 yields 1.09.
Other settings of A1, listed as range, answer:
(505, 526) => 30.69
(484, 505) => 33.05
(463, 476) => 31.6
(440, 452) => 24.69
